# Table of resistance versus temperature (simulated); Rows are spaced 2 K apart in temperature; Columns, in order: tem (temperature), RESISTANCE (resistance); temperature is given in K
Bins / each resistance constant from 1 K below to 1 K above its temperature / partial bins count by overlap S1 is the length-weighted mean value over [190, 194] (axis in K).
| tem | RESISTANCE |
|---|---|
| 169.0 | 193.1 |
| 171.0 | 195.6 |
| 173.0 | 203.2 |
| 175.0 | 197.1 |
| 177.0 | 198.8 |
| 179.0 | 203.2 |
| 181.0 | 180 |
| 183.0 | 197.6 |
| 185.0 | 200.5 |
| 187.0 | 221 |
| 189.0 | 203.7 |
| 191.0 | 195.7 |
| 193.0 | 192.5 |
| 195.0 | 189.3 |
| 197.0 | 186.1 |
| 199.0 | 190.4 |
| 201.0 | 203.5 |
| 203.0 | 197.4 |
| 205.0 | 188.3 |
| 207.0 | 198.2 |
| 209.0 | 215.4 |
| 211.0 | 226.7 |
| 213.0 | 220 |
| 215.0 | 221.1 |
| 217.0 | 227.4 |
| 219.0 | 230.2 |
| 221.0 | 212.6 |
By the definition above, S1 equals 194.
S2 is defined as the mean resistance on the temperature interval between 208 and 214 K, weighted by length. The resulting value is 221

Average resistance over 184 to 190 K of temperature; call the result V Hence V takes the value 208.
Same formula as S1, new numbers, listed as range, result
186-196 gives 200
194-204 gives 193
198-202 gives 197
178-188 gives 200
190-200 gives 191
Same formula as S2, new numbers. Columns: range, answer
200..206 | 196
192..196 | 191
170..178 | 199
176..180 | 201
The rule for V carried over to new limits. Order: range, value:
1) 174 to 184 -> 195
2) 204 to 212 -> 207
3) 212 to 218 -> 223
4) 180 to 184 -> 189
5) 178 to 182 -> 192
